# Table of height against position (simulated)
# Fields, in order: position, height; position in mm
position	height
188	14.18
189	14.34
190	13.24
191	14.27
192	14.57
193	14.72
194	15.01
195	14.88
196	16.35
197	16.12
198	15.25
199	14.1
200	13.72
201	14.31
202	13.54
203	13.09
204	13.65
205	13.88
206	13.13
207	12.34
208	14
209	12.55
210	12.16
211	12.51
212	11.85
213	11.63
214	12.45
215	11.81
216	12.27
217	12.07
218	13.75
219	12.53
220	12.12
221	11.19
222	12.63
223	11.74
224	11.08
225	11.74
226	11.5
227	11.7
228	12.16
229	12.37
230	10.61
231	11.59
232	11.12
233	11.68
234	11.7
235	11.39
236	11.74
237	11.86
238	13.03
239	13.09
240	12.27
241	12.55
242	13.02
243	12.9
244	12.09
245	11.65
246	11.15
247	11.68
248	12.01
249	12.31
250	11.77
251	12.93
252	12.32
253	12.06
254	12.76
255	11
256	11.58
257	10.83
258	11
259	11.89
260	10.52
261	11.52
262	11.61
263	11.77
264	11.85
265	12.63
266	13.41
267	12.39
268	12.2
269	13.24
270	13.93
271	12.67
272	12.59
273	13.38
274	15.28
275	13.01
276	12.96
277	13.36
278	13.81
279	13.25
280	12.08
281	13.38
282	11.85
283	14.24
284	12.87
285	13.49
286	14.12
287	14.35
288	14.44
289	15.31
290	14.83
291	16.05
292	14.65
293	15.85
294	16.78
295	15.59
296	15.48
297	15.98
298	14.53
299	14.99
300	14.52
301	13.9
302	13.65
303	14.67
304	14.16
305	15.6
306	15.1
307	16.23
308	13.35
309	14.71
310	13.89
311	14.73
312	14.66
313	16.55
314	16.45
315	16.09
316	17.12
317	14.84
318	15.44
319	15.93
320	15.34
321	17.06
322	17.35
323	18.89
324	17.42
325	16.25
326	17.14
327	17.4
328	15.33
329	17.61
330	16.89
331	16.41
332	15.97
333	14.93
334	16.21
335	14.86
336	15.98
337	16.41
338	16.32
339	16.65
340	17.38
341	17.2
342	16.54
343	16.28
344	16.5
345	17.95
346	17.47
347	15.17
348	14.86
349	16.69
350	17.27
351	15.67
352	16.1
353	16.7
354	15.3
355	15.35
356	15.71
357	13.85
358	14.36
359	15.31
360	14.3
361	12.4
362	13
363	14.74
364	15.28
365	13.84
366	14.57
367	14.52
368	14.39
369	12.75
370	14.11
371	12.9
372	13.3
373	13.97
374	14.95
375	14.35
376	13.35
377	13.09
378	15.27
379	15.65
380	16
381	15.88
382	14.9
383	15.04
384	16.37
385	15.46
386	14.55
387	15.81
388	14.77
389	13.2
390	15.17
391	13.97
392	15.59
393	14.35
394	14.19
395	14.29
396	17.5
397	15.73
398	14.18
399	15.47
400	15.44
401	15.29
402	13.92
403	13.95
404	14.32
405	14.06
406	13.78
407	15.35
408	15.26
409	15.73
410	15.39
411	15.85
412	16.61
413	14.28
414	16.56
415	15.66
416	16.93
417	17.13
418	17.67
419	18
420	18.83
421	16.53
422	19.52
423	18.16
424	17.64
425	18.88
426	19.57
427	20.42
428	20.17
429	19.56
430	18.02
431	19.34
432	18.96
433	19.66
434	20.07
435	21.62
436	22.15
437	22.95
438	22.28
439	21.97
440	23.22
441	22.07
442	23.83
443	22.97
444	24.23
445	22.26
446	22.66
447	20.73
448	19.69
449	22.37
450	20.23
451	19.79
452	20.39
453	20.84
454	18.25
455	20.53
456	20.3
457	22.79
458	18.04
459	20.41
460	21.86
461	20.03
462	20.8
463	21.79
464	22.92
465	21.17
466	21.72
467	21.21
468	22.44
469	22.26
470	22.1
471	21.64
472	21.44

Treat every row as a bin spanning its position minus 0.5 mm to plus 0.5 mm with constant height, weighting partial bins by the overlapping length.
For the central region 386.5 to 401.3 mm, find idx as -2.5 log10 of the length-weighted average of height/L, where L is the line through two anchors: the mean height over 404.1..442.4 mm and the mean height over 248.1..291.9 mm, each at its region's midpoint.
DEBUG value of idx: 0.161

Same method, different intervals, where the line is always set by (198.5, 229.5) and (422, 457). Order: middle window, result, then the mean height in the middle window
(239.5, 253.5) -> 0.130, 12.2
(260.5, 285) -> 0.142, 12.9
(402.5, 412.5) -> 0.289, 15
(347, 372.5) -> 0.211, 14.7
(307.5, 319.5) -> 0.061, 15.3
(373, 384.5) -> 0.236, 14.9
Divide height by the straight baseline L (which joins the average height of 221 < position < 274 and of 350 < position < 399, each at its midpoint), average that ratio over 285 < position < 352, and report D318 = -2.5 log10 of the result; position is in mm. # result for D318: -0.166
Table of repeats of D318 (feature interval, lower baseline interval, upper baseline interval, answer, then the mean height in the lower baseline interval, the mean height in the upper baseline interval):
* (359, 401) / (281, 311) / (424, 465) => 0.24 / 14.6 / 20.9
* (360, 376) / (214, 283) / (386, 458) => 0.17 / 12.2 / 18.1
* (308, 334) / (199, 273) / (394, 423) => -0.15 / 12.3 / 15.8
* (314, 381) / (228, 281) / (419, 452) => 0.06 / 12.3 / 20.6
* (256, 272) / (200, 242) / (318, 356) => 0.15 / 12.3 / 16.4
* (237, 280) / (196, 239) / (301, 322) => 0.11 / 12.6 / 15.3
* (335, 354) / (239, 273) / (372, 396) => -0.17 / 12.2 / 14.8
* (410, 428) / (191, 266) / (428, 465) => 0.14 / 12.5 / 21.1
